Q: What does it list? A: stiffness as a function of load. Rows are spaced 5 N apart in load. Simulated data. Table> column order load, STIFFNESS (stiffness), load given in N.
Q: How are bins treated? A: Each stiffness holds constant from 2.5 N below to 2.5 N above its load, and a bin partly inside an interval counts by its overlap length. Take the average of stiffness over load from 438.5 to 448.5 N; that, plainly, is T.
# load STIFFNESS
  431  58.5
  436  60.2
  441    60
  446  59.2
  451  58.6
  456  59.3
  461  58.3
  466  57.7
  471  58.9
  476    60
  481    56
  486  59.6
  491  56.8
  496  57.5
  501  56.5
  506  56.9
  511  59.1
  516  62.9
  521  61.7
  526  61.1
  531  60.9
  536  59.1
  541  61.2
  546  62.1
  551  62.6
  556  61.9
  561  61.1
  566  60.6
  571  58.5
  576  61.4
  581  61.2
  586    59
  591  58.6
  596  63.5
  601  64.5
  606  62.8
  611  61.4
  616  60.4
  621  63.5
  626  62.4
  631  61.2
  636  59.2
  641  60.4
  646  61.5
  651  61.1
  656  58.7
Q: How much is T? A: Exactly 59.6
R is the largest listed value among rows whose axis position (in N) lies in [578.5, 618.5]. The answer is 64.5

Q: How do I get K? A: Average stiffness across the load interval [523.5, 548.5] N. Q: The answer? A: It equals 60.9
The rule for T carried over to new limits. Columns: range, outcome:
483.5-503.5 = 57.6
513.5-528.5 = 61.9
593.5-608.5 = 63.6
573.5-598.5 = 60.7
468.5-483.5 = 58.3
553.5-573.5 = 60.5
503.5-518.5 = 59.6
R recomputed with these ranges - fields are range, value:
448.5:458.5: 59.3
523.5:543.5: 61.2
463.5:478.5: 60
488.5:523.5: 62.9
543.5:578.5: 62.6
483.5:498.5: 59.6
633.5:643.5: 60.4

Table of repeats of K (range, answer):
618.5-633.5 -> 62.4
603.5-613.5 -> 62.1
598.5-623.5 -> 62.5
